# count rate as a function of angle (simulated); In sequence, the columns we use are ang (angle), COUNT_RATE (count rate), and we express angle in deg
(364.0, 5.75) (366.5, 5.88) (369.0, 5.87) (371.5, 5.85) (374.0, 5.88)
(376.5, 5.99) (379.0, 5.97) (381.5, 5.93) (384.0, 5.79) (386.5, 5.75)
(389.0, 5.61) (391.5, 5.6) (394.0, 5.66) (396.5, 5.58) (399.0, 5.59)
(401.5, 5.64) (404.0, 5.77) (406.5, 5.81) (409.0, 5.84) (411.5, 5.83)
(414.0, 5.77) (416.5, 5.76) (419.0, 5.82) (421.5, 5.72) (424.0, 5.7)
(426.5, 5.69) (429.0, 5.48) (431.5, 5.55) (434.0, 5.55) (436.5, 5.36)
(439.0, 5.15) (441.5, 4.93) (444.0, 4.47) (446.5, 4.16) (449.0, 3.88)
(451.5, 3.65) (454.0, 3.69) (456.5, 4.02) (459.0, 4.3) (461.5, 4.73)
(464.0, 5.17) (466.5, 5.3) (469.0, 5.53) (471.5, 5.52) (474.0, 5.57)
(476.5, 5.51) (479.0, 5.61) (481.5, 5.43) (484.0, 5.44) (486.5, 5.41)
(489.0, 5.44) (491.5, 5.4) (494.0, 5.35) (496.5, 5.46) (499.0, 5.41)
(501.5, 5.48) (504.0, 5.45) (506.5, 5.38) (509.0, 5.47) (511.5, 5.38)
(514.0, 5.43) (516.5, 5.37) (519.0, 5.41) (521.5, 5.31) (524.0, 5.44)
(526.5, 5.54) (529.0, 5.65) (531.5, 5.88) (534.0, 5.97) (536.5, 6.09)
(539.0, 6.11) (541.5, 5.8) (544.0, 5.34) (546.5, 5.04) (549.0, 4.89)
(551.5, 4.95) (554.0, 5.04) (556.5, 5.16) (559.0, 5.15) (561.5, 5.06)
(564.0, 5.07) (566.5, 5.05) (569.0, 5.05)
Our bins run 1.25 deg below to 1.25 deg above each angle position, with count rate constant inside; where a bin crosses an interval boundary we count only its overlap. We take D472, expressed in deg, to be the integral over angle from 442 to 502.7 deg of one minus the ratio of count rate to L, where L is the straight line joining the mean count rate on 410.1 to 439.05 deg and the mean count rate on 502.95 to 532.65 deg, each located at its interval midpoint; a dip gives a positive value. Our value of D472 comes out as 6.1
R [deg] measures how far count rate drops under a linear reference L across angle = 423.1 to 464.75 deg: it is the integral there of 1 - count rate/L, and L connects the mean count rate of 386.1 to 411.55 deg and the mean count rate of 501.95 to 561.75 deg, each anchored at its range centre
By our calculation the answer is 6.1 deg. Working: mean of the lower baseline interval 5.69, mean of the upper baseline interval 5.44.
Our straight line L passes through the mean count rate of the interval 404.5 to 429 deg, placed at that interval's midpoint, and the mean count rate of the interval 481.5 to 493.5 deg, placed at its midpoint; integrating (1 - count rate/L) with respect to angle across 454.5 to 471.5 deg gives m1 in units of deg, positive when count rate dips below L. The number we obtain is 2.1 deg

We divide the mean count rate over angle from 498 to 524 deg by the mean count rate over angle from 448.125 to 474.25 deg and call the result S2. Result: 1.16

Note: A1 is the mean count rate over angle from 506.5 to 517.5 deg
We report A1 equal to 5.41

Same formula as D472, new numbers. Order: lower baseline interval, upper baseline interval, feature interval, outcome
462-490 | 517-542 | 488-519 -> 0.9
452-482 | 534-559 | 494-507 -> -0.7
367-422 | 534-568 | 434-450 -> 2.5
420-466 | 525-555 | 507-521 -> -0.1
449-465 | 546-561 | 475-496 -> -4.7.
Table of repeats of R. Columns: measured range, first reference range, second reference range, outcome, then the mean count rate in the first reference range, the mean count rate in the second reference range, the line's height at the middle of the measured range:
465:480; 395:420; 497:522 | 0.1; 5.74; 5.41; 5.53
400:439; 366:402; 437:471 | -3.8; 5.77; 4.58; 5.17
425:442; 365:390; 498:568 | 0.8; 5.85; 5.4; 5.69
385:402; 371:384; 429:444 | 0.3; 5.92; 5.25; 5.74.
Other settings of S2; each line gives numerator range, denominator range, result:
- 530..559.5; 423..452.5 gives 1.10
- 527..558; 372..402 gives 0.95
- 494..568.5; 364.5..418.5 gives 0.93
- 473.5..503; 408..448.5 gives 1.01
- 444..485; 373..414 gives 0.84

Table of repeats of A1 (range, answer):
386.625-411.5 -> 5.69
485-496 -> 5.41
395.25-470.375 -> 5.18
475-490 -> 5.48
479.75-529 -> 5.43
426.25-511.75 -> 5.11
